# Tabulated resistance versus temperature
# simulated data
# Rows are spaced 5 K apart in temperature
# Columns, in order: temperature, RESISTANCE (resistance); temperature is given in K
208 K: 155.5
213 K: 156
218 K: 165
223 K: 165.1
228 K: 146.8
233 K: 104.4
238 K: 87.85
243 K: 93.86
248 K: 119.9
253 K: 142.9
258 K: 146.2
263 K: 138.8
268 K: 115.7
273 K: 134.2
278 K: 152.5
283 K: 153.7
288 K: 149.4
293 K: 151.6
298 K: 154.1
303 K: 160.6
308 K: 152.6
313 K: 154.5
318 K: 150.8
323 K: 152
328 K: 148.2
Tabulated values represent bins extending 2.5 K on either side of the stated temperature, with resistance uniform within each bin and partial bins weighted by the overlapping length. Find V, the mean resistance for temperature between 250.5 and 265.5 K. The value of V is 143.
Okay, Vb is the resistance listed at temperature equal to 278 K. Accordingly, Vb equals 152.5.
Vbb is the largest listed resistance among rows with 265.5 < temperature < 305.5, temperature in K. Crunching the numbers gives 160.6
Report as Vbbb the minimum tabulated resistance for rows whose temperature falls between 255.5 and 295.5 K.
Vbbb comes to 115.7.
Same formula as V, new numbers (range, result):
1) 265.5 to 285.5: 139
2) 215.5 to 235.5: 145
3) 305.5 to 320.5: 153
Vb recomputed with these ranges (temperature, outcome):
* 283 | 153.7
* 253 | 142.9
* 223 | 165.1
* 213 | 156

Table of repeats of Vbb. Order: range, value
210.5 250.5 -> 165.1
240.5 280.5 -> 152.5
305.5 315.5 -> 154.5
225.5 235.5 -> 146.8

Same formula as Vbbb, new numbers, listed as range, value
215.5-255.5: 87.85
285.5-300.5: 149.4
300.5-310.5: 152.6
